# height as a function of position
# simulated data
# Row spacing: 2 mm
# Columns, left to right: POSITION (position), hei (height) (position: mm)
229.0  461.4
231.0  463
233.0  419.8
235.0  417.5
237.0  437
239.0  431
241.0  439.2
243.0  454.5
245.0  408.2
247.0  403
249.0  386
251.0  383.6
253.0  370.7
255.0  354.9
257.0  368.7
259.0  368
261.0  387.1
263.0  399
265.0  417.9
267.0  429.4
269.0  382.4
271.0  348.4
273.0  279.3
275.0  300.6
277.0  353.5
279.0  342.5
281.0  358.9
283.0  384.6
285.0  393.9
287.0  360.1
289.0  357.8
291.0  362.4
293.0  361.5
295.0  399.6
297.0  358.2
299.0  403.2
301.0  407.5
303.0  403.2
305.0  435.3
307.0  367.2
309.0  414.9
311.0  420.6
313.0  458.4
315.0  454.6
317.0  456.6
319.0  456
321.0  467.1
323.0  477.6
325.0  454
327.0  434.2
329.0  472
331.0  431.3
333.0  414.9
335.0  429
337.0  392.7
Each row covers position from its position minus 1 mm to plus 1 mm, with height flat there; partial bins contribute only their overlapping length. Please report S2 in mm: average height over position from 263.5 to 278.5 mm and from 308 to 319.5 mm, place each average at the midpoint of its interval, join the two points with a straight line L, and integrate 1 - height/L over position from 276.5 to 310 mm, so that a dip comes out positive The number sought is 1.9 mm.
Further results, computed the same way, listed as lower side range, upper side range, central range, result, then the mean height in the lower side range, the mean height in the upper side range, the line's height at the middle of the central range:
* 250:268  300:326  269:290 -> 2.9 mm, 387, 436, 405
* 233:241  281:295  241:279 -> 2.4 mm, 429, 371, 403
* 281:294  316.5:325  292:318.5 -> 0.5 mm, 369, 464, 420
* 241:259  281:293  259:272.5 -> -0.2 mm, 393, 370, 383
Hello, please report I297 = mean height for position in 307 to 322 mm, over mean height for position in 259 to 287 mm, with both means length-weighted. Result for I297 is 1.2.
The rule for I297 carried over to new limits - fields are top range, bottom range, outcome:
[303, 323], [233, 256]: 1.07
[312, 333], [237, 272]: 1.14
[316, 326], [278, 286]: 1.25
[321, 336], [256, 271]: 1.14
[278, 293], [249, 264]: 0.97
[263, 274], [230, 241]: 0.86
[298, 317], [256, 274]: 1.12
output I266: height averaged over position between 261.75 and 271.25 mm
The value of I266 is 399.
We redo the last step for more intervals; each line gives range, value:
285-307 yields 384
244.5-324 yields 391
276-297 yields 367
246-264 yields 380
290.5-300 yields 378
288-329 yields 419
